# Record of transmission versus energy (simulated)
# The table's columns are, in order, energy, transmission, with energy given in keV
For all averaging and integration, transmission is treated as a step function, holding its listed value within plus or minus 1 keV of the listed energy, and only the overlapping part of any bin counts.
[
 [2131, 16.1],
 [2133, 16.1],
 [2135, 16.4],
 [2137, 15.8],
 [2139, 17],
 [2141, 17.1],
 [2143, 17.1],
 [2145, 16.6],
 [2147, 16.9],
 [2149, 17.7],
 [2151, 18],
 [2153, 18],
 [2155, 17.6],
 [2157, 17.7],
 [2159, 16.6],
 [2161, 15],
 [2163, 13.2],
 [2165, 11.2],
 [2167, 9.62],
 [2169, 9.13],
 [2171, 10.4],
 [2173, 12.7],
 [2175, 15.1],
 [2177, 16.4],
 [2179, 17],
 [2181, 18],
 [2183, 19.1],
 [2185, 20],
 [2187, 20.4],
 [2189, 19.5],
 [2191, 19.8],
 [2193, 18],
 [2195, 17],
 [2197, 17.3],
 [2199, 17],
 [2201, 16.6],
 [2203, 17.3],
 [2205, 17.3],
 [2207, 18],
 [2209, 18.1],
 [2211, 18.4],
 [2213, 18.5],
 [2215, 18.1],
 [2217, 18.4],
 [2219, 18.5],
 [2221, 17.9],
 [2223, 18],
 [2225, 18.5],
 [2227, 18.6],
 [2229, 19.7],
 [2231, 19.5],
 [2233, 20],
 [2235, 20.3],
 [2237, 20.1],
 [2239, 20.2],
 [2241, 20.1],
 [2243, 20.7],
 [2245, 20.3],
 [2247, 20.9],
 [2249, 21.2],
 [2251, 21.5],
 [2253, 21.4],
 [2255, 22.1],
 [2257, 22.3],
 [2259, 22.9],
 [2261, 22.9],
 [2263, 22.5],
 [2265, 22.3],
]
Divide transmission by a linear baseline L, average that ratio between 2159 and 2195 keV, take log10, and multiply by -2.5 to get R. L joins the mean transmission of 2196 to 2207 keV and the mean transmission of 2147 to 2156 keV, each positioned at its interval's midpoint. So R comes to 0.12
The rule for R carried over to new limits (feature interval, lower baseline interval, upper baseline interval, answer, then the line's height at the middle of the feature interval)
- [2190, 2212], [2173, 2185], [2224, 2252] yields 0.027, 18.2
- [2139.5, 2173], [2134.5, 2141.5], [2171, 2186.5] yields 0.103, 16.6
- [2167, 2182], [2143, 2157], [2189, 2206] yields 0.261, 17.6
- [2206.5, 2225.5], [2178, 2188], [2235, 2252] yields 0.091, 19.8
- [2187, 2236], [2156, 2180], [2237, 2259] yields -0.045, 17.7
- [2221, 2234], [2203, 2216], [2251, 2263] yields 0.037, 19.6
